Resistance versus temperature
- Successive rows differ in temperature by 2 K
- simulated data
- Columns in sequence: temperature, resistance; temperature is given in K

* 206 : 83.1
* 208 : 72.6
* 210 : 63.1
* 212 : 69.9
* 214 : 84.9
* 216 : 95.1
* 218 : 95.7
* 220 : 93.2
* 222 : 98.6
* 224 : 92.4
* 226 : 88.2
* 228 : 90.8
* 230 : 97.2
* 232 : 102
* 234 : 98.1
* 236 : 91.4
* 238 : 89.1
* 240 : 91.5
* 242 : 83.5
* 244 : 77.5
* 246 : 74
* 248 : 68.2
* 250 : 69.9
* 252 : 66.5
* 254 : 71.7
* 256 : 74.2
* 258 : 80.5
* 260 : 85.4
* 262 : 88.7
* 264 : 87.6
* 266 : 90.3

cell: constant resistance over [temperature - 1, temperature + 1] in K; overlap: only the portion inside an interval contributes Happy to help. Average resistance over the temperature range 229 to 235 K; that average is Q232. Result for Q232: 99.1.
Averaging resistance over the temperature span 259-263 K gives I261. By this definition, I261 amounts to 87.1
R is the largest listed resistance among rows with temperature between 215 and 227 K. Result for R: 98.6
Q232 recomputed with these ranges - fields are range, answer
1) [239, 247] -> 81.6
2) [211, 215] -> 77.4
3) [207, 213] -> 68.5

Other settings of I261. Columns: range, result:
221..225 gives 95.5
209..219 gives 81.7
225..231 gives 92.1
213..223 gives 93.5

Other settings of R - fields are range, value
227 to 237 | 102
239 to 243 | 91.5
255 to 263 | 88.7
